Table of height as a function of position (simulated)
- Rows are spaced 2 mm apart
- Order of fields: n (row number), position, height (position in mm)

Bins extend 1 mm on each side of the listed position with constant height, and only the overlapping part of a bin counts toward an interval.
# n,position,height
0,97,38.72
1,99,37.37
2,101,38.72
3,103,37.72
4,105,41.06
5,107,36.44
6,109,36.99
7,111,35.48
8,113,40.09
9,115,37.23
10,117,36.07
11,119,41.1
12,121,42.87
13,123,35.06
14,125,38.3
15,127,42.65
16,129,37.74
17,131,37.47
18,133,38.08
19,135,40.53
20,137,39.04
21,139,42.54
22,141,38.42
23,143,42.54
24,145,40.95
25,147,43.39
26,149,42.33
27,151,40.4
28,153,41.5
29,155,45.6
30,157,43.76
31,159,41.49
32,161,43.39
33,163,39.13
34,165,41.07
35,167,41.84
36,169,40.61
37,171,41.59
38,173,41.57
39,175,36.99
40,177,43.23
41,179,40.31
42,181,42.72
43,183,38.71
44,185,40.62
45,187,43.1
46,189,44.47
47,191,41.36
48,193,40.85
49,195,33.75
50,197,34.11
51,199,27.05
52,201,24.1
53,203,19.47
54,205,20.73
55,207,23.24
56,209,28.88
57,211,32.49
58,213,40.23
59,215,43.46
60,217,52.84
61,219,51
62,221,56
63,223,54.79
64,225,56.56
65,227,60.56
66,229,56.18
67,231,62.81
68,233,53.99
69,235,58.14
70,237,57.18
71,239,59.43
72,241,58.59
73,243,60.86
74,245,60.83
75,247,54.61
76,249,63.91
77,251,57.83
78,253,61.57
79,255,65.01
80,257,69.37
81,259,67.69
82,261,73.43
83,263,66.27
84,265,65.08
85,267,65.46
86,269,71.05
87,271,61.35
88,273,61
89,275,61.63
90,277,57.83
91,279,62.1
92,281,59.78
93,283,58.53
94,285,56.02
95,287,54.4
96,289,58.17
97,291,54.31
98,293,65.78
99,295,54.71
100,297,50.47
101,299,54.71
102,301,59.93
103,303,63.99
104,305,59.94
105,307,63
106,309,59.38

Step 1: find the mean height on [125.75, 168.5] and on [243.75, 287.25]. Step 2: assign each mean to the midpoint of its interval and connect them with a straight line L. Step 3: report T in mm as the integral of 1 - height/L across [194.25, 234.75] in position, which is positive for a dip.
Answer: 8.98 mm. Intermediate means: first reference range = 41.1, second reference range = 62.6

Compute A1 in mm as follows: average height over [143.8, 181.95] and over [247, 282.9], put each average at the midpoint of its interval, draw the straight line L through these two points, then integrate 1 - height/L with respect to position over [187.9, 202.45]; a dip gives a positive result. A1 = 4.14 mm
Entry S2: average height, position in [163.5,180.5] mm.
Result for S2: 40.9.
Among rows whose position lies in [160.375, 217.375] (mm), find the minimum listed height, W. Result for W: 19.47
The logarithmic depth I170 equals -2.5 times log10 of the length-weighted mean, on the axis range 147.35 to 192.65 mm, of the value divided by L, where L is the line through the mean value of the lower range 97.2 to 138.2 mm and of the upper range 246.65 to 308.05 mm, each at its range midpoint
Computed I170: 0.11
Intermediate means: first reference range 38.5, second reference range 61.3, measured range 41.6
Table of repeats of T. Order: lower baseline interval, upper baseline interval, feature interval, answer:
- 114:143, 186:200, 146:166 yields -1.9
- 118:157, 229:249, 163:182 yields 2.4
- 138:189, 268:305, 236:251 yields -1.7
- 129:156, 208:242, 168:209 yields 9.6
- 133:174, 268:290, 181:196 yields 2.0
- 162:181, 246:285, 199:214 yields 6.8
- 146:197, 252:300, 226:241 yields -1.4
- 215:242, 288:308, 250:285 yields -3.7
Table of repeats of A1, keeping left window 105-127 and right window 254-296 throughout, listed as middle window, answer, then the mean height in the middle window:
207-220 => 3.2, 40.1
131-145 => 0.5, 40.1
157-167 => 0.8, 41.6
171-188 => 2.5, 40.9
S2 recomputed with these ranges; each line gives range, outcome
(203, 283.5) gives 55.8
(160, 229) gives 40.3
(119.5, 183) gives 40.8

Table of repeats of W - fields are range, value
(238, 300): 50.47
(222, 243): 53.99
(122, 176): 35.06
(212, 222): 40.23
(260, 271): 61.35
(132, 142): 38.08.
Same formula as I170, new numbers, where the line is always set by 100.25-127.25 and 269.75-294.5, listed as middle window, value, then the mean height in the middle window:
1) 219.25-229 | -0.09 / 56.4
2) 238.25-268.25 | -0.14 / 63.4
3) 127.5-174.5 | 0.05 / 41.1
